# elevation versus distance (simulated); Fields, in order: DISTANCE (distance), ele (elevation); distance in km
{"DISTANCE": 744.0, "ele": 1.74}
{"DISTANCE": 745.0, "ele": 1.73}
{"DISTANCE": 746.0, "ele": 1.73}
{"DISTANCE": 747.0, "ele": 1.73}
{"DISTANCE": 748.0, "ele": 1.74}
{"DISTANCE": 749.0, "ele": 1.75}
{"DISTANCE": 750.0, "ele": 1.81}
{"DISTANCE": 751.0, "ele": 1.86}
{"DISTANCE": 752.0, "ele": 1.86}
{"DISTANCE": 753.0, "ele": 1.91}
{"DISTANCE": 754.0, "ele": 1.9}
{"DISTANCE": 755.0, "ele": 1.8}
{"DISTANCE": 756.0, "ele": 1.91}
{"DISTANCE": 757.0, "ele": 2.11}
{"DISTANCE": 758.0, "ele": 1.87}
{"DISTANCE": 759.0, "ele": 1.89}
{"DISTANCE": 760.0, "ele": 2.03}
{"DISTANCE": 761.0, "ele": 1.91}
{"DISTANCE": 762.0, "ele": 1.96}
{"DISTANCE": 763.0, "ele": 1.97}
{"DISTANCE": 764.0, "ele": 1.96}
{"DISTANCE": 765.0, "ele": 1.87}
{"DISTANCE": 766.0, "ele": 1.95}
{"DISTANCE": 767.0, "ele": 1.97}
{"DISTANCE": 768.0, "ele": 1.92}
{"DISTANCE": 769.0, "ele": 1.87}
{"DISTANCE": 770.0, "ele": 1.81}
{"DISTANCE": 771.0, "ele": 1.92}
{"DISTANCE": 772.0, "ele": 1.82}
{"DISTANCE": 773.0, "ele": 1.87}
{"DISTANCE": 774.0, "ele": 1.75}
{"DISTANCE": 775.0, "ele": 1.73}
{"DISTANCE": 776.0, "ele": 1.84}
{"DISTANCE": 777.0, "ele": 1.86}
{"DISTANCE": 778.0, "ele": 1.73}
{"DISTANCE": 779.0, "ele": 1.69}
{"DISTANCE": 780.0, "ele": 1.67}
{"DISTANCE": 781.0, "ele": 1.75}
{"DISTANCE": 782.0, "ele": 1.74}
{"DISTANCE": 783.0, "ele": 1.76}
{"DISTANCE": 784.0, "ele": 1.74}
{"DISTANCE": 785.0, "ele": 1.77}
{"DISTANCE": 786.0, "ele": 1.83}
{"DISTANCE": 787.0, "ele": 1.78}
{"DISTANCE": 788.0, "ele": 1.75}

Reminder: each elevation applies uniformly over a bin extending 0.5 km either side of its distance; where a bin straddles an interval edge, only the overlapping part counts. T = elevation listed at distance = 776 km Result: 1.84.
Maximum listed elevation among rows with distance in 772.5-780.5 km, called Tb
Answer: 1.87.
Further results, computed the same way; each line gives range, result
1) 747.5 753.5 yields 1.91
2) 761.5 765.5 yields 1.97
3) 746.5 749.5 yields 1.75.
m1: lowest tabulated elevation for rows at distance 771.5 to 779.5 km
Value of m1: 1.69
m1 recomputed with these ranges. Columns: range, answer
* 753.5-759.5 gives 1.8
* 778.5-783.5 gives 1.67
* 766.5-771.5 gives 1.81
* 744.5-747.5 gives 1.73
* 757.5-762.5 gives 1.87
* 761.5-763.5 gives 1.96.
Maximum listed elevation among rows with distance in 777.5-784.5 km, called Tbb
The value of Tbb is 1.76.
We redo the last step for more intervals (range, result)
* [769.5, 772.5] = 1.92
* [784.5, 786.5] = 1.83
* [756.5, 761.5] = 2.11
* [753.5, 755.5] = 1.9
